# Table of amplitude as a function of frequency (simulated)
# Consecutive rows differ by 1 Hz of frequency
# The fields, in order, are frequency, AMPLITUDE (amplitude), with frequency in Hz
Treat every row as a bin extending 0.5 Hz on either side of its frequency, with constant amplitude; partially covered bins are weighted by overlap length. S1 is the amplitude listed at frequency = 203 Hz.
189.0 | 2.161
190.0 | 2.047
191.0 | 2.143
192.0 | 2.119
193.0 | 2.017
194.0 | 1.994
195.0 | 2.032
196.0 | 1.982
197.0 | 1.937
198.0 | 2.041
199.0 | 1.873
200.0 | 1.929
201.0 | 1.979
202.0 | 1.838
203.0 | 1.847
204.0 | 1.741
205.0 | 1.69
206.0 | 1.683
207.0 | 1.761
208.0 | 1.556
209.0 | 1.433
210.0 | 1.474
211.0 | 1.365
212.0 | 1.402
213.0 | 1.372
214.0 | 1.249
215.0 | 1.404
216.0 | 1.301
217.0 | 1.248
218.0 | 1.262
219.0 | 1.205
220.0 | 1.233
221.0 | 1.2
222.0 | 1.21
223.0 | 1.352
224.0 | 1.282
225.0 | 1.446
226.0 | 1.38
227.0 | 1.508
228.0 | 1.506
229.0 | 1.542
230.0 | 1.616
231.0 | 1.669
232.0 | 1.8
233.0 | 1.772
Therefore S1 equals 1.847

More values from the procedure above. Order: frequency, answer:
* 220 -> 1.233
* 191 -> 2.143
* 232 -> 1.8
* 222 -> 1.21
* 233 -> 1.772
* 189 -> 2.161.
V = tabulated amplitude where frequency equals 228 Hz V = 1.506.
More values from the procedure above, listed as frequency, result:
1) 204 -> 1.741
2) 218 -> 1.262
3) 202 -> 1.838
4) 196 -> 1.982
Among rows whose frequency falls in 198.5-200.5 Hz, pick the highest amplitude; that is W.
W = 1.929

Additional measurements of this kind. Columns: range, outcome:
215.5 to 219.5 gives 1.301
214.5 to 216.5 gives 1.404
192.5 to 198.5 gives 2.041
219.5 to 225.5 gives 1.446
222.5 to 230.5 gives 1.616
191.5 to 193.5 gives 2.119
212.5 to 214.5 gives 1.372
